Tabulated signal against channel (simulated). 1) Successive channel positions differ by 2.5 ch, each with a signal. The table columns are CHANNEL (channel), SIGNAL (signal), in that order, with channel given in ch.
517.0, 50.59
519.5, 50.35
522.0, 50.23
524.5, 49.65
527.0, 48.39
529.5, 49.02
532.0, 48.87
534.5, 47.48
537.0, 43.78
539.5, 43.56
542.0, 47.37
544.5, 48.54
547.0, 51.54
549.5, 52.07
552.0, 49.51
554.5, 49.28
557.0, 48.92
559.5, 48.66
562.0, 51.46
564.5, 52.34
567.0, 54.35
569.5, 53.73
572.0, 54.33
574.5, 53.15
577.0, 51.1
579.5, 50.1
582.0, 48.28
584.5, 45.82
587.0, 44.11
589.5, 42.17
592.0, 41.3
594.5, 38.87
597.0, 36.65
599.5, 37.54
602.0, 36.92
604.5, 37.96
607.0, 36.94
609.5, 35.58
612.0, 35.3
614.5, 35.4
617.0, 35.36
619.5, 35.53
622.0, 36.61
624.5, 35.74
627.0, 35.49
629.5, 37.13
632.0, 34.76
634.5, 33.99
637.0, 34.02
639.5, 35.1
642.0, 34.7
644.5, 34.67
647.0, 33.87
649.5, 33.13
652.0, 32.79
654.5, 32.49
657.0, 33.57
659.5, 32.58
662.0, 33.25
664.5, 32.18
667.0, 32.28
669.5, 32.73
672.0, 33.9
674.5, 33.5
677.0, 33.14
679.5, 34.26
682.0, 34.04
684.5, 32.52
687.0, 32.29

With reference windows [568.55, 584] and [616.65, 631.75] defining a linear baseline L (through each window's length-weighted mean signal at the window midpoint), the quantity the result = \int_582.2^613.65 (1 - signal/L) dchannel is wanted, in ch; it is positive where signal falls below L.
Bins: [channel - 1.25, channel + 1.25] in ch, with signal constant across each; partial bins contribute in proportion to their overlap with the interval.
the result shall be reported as 3.6 ch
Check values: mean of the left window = 51.5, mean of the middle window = 39.4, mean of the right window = 35.9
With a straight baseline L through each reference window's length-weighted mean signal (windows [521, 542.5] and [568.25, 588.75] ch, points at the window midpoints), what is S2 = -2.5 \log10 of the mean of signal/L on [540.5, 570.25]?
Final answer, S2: -0.04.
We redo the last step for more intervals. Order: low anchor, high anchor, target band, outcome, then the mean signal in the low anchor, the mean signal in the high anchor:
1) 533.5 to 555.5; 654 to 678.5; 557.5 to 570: -0.14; 48.1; 33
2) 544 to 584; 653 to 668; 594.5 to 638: 0.14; 51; 32.7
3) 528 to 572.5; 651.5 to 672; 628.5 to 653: 0.05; 49.6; 32.8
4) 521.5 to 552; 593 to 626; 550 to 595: -0.15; 48.4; 36.5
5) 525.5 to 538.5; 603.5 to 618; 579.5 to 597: -0.11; 47.5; 36.1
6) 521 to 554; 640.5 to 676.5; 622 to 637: 0.05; 48.5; 33.3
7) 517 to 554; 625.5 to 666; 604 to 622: 0.07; 48.7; 34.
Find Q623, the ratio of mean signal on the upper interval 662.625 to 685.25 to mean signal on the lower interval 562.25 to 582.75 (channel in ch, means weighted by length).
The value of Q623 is 0.64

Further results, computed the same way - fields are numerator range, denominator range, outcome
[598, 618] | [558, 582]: 0.70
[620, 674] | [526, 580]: 0.68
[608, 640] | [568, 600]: 0.77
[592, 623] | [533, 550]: 0.77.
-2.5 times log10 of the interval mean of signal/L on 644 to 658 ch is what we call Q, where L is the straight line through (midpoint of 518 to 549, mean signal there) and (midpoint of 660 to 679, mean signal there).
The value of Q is 0.06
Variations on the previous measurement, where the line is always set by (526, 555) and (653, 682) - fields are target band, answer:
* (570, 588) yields -0.142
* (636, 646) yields 0.051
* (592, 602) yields 0.095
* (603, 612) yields 0.103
